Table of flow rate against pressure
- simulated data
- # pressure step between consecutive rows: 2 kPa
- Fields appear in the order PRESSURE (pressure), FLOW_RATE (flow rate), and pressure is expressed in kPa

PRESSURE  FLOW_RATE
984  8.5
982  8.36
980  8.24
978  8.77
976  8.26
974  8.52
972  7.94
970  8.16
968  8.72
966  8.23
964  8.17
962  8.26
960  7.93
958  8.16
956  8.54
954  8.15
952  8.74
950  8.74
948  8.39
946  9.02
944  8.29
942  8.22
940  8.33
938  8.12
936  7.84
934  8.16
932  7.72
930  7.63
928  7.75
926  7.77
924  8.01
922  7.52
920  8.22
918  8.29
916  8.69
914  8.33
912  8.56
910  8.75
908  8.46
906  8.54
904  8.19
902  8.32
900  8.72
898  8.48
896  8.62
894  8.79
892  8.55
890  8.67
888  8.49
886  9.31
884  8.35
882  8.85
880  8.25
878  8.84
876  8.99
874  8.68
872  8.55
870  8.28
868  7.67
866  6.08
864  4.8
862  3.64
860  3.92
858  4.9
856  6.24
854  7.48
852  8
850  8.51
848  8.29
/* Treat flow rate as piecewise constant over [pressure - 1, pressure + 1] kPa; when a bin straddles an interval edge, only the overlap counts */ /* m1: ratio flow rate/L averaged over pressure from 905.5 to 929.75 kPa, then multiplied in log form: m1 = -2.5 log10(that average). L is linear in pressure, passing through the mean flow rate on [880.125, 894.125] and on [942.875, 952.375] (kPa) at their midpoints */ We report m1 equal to 0.06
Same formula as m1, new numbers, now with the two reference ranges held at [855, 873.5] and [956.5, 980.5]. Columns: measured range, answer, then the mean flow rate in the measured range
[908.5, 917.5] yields -0.20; 8.56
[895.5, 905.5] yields -0.23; 8.46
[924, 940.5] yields -0.05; 7.91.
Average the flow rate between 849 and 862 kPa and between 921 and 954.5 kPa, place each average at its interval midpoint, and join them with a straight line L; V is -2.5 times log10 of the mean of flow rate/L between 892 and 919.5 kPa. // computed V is -0.15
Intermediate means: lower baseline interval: 6.29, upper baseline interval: 8.14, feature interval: 8.51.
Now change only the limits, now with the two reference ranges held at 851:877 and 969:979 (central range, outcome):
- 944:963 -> -0.053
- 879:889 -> -0.229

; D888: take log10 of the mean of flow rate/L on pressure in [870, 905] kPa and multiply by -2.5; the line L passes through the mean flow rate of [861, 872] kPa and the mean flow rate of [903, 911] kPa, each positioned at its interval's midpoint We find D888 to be -0.17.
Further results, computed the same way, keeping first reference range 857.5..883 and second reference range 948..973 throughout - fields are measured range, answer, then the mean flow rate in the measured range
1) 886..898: -0.18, 8.67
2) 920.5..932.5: 0.01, 7.75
